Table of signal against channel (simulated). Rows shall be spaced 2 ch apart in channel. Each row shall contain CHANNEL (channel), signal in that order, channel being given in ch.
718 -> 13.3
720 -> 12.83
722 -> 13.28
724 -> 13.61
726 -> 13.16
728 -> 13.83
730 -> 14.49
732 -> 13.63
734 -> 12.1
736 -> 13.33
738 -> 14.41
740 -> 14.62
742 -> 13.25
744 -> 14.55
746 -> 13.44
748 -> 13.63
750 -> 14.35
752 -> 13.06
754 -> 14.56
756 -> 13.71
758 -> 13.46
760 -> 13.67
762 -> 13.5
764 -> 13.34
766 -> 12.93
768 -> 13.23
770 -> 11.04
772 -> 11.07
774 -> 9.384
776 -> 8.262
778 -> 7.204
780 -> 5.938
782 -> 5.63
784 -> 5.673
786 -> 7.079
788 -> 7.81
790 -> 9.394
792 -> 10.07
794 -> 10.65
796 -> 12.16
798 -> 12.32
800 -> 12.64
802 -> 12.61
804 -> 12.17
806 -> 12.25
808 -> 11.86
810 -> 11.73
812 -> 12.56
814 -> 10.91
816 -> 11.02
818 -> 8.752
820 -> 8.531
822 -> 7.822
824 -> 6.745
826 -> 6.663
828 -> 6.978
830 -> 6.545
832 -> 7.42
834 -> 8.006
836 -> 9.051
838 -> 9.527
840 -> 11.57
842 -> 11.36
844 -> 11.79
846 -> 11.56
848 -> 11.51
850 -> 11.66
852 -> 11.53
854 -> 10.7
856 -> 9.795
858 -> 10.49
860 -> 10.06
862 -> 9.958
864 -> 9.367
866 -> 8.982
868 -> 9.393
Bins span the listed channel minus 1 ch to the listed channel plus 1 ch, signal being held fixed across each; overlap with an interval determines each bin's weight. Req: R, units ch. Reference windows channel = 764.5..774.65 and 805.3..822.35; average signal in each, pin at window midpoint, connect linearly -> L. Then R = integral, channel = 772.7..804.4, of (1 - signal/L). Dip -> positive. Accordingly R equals 5.5 ch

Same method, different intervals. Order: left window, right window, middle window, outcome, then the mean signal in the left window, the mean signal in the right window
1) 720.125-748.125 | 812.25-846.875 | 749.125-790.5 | 4.8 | 13.6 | 9.14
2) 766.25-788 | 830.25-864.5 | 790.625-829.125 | -4.6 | 8.58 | 10.2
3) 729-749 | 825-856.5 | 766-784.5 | 5.2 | 13.7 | 9.73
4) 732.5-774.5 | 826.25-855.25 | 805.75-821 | 0.1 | 13.2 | 9.86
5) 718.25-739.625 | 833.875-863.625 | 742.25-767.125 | -1.5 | 13.5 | 10.6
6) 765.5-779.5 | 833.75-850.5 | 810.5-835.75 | 4.8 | 10.2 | 10.8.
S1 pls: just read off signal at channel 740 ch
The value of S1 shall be 14.62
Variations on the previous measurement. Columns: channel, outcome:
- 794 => 10.65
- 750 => 14.35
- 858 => 10.49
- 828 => 6.978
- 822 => 7.822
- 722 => 13.28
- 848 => 11.51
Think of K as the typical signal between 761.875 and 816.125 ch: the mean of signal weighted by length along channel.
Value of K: 10.5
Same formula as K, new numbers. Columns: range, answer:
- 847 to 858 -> 11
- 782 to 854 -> 9.95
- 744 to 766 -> 13.7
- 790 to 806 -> 11.7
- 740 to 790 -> 11.3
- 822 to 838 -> 7.51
